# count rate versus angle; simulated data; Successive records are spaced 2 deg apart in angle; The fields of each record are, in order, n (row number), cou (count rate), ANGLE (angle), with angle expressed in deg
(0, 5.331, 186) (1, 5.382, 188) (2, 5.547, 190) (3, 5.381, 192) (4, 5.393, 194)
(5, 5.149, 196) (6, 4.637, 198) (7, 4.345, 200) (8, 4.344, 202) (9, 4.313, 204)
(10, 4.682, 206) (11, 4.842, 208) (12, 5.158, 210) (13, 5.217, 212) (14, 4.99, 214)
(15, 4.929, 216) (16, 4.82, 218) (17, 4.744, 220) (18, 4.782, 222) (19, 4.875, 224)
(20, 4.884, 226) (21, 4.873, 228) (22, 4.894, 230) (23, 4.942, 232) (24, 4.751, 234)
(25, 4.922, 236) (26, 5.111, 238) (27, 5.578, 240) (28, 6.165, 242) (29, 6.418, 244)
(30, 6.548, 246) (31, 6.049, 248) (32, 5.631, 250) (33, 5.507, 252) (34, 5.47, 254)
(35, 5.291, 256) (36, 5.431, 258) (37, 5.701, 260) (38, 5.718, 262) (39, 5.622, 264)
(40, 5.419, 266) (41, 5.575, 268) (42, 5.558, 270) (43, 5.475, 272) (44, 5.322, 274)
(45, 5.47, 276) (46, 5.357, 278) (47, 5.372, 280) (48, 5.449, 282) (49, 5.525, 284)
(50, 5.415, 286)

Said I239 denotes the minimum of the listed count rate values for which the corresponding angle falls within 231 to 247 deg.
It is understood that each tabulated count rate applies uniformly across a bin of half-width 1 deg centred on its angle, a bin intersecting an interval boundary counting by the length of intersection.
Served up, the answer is 4.751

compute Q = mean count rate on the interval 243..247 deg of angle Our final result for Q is 6.48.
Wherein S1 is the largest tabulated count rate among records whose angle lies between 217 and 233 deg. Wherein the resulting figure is 4.942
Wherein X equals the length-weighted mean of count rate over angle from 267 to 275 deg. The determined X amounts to 5.48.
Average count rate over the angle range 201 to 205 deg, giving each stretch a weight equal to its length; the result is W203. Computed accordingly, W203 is 4.33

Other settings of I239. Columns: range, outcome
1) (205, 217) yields 4.682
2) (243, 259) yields 5.291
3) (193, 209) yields 4.313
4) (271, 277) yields 5.322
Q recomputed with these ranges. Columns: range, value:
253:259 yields 5.4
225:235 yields 4.87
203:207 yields 4.5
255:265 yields 5.55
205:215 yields 4.98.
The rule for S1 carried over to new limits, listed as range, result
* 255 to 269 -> 5.718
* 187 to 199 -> 5.547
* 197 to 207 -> 4.682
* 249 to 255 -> 5.631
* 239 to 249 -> 6.548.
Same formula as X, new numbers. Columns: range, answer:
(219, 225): 4.8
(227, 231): 4.88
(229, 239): 4.92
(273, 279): 5.38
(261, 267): 5.59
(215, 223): 4.82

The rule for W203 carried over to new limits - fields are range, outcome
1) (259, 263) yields 5.71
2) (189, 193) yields 5.46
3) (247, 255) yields 5.66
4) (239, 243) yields 5.87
